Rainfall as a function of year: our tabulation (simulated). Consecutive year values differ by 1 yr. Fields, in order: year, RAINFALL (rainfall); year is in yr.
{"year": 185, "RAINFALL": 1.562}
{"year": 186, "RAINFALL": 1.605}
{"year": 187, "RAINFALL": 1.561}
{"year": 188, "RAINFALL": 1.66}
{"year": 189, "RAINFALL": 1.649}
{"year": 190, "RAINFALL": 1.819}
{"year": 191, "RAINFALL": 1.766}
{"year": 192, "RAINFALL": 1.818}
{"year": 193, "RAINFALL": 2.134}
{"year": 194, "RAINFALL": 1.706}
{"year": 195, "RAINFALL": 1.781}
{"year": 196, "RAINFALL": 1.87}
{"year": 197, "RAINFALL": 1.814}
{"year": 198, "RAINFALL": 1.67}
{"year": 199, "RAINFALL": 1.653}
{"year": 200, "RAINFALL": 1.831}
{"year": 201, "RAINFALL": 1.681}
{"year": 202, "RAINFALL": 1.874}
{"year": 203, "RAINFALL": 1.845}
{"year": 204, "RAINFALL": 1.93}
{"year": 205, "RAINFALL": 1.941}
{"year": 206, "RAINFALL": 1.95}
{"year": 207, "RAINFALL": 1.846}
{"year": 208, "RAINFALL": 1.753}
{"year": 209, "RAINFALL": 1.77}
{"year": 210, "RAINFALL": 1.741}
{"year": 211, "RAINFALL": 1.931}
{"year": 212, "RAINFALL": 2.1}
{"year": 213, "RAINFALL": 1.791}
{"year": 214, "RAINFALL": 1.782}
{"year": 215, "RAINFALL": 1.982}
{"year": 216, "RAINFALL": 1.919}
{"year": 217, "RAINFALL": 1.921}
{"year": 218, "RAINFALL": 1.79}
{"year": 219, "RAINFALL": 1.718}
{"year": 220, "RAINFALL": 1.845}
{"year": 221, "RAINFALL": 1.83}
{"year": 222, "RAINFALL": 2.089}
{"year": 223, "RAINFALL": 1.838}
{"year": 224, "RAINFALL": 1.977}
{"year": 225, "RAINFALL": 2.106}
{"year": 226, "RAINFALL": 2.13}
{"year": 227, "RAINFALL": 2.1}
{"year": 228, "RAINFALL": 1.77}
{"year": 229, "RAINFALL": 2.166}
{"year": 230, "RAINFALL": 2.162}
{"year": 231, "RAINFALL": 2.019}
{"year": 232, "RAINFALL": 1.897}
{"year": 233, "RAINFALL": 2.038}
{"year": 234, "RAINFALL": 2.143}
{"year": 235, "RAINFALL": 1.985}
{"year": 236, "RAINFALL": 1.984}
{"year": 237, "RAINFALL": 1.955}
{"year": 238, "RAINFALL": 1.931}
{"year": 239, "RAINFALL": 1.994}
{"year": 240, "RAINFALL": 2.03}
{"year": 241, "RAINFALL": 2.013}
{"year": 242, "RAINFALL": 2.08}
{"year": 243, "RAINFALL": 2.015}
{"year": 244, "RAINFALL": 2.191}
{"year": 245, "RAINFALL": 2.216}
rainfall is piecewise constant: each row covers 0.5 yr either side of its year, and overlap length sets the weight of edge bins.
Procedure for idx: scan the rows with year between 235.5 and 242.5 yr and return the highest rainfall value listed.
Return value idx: 2.08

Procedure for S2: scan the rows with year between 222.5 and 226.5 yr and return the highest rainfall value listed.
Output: 2.13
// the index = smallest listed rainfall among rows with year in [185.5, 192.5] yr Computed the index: 1.561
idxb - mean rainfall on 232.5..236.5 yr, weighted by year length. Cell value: 2.04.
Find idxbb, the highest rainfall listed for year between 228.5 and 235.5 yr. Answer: 2.166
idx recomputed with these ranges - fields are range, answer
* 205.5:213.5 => 2.1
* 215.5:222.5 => 2.089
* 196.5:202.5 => 1.874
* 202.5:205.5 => 1.941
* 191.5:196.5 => 2.134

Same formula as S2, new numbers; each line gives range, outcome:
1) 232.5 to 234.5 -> 2.143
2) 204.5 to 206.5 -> 1.95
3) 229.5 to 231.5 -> 2.162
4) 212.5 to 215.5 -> 1.982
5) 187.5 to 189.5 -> 1.66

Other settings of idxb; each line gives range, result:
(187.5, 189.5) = 1.65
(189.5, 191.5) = 1.79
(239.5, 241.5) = 2.02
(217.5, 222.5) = 1.85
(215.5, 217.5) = 1.92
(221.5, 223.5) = 1.96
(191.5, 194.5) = 1.89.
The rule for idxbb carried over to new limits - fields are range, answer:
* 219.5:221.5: 1.845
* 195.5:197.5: 1.87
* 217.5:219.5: 1.79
